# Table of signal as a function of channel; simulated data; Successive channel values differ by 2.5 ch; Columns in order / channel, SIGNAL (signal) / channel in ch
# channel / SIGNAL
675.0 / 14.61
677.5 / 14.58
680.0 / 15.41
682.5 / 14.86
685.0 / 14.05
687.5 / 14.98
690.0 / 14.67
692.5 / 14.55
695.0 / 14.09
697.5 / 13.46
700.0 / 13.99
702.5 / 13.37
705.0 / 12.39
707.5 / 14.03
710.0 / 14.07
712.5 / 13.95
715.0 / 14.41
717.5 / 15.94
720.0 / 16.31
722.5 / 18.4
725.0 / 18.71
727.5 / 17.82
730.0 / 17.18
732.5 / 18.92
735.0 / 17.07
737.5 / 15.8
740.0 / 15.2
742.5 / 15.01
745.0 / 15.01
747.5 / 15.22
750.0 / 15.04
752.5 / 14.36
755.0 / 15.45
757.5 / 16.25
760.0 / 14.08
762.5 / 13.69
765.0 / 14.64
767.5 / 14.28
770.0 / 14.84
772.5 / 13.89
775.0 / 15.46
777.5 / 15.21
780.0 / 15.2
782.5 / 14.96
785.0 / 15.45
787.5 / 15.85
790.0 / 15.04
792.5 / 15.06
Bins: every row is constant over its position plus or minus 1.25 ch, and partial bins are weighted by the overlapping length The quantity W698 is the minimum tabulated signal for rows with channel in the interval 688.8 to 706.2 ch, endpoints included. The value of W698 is 12.39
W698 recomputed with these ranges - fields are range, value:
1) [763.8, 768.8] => 14.28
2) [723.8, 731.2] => 17.18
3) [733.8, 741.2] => 15.2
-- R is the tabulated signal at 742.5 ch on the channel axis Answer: 15.01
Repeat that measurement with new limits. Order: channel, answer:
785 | 15.45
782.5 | 14.96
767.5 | 14.28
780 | 15.2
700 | 13.99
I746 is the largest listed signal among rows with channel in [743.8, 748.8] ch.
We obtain 15.22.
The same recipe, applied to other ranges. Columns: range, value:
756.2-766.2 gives 16.25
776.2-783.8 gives 15.21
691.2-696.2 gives 14.55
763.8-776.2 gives 15.46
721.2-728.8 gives 18.71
